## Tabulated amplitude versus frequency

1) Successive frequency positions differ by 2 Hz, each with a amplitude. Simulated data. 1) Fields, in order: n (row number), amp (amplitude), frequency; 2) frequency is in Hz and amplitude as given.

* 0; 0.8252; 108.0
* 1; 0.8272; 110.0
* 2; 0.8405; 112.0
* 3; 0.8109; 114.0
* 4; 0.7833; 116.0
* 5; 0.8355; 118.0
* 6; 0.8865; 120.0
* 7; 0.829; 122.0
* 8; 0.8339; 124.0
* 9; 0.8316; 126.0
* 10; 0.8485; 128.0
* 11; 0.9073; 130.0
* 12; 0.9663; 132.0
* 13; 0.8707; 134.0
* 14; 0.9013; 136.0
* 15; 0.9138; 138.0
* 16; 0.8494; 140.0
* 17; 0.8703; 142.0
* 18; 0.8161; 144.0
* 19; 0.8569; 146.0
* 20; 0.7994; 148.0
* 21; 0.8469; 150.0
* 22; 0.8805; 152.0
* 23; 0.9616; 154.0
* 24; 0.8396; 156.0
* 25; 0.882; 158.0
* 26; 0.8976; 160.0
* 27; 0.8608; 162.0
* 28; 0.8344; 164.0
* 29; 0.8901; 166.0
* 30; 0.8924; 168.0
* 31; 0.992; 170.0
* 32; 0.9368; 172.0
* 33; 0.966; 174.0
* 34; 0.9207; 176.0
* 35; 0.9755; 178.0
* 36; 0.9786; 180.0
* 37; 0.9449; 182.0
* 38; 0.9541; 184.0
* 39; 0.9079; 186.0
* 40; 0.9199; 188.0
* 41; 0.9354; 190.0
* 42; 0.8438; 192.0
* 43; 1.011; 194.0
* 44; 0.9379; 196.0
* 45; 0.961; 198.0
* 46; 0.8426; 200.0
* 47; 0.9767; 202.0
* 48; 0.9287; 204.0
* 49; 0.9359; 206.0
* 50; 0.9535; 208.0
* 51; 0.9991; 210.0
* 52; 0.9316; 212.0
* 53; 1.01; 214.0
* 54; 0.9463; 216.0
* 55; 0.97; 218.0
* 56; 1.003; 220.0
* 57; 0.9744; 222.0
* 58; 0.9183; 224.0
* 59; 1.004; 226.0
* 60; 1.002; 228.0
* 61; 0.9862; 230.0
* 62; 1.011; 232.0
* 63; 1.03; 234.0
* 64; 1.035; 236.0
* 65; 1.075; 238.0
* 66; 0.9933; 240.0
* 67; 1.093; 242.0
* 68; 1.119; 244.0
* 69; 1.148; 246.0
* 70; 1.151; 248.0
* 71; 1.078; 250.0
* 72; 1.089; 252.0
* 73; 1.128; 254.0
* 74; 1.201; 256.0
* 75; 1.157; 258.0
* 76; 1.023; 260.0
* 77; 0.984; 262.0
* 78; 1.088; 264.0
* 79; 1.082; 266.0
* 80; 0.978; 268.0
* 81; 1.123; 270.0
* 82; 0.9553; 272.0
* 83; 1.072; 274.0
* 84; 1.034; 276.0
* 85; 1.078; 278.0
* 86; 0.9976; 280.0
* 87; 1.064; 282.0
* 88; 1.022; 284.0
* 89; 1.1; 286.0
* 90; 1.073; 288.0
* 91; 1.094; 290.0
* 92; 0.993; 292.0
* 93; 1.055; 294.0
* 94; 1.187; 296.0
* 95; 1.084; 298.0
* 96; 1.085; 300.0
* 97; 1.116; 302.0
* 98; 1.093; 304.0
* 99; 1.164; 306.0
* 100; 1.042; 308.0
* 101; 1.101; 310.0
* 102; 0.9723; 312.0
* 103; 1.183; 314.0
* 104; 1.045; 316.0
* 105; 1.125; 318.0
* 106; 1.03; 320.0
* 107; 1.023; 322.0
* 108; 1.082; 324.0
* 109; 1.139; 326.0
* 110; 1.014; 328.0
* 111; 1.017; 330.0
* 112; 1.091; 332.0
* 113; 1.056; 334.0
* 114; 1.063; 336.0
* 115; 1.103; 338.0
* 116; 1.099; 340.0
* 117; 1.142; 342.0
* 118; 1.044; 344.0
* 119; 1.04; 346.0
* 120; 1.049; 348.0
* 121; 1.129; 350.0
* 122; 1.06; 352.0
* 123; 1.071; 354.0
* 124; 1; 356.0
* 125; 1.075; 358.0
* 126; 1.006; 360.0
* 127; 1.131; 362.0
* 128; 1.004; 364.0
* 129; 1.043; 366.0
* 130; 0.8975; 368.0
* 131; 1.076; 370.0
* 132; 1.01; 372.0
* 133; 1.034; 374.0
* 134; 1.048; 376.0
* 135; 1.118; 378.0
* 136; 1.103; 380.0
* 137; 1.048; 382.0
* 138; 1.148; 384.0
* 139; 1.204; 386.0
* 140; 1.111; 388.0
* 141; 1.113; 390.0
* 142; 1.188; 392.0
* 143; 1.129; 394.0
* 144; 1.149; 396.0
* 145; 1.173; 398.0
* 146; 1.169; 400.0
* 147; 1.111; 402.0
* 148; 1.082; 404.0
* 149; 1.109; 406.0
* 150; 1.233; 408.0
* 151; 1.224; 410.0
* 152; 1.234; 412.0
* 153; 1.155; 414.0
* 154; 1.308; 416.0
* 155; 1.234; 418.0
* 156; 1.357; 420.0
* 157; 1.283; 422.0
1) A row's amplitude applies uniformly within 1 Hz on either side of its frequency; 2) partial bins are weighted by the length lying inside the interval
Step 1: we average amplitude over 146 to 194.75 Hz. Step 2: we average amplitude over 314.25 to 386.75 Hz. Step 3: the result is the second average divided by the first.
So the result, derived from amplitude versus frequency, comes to 1.2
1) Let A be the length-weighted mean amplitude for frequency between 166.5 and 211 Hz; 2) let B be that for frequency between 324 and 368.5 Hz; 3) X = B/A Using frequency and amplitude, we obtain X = 1.1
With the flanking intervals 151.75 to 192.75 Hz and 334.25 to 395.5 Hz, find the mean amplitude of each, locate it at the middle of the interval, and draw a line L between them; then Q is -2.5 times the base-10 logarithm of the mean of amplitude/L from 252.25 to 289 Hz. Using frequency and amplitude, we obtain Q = -0.07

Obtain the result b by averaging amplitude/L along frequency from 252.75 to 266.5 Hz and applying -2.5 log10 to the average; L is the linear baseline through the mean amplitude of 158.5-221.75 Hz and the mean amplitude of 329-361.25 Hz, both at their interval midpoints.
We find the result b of -0.104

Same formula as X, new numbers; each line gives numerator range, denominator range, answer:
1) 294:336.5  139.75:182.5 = 1.21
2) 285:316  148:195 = 1.19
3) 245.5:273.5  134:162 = 1.25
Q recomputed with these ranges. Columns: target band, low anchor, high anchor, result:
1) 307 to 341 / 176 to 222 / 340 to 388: -0.03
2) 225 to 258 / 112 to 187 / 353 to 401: -0.11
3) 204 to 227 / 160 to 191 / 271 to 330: 0.01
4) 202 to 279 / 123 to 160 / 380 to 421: -0.05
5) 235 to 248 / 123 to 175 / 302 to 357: -0.11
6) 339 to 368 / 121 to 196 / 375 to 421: 0.06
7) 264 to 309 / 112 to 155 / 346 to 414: -0.06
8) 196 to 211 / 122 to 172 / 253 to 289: 0.02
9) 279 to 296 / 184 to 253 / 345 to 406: -0.03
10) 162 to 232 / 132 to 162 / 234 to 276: 0.02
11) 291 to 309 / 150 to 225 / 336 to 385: -0.08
